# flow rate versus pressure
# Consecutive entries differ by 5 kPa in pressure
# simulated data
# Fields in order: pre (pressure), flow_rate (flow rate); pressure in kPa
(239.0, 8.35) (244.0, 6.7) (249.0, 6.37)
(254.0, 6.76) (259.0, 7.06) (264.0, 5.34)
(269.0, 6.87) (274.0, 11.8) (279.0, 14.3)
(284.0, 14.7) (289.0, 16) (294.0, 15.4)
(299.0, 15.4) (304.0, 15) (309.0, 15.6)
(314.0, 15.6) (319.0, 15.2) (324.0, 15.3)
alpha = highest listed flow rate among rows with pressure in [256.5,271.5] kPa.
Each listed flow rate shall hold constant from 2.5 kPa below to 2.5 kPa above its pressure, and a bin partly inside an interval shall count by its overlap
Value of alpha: 7.06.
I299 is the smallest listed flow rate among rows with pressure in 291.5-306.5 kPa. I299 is 15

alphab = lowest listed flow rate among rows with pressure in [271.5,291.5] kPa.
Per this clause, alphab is 11.8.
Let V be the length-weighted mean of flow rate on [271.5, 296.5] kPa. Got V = 14.4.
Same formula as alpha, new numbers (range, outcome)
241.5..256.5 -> 6.76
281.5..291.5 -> 16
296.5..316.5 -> 15.6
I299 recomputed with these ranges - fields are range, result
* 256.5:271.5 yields 5.34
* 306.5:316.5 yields 15.6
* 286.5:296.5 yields 15.4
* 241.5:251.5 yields 6.37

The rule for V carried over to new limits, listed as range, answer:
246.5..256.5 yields 6.57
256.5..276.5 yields 7.77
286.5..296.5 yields 15.7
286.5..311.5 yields 15.5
